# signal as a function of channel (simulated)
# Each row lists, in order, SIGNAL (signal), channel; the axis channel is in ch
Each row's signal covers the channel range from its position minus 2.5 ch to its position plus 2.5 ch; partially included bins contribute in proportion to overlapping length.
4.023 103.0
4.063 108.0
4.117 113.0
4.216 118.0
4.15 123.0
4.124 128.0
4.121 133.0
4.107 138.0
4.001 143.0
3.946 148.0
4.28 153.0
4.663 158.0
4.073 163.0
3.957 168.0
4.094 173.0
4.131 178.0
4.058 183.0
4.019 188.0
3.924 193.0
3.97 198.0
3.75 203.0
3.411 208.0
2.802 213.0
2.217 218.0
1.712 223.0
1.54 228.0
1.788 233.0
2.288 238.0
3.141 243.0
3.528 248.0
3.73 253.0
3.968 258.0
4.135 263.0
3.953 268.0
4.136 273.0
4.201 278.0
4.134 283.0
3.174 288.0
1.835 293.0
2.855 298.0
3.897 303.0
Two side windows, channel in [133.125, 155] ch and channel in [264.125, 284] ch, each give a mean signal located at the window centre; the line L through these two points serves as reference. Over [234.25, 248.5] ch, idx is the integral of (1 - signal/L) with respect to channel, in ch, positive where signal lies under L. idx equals 4.5 ch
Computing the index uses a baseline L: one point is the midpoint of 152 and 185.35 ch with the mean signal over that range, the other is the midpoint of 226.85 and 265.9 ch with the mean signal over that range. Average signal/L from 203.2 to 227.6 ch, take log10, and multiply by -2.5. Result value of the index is 0.35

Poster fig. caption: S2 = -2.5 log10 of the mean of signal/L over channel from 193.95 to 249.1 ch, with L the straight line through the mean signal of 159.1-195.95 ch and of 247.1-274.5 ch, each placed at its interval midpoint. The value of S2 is 0.40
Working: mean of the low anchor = 4.06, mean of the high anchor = 3.92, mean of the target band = 2.75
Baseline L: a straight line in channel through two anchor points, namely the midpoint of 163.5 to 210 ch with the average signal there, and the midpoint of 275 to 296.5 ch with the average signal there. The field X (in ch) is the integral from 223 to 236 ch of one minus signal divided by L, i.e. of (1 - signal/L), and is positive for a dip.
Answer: 7.0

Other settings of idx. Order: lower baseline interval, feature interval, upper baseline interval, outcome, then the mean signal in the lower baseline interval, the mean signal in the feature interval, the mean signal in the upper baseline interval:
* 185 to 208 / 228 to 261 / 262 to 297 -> 6.5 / 3.86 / 2.97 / 3.6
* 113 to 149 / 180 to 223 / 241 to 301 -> 4.7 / 4.1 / 3.42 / 3.57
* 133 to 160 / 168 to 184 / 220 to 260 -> -1.6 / 4.18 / 4.08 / 2.69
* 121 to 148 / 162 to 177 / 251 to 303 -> -0.3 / 4.09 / 4.05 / 3.62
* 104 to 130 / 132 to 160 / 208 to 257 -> -3.3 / 4.13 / 4.18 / 2.62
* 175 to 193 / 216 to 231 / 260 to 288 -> 8.3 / 4.05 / 1.81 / 4.03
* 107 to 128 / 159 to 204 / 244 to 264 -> -0.7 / 4.14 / 4.03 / 3.77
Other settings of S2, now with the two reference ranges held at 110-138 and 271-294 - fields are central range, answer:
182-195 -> -0.02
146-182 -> -0.04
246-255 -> 0.02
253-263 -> -0.08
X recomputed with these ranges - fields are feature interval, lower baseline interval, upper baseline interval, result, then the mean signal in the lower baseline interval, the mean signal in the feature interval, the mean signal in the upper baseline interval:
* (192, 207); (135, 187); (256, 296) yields 0.6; 4.13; 3.83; 3.68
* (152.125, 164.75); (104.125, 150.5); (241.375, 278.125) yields -1.0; 4.09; 4.36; 3.84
